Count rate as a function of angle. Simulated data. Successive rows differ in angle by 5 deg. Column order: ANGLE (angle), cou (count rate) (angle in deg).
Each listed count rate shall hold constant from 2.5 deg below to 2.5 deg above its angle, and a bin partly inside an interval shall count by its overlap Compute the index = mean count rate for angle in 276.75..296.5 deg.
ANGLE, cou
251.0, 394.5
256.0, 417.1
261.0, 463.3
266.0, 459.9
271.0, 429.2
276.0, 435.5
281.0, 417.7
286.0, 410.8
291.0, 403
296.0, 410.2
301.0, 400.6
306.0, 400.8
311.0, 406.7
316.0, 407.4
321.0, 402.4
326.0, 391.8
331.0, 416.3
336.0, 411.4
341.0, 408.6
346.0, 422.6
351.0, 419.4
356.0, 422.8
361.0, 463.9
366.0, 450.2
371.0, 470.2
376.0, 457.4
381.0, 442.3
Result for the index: 413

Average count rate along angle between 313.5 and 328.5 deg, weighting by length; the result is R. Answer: 401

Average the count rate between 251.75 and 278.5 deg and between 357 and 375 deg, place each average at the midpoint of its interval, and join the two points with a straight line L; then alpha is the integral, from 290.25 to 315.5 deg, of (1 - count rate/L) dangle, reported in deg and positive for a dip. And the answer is 2.3 deg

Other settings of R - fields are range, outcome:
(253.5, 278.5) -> 441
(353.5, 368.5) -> 446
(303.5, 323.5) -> 404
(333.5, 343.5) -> 410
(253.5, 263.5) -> 440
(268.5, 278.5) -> 432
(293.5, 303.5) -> 405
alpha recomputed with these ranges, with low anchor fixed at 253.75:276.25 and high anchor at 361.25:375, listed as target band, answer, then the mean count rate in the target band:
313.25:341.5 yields 2.93 deg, 406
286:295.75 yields 0.87 deg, 407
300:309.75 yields 1.03 deg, 401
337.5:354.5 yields 1.47 deg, 417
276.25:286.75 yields 0.60 deg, 419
